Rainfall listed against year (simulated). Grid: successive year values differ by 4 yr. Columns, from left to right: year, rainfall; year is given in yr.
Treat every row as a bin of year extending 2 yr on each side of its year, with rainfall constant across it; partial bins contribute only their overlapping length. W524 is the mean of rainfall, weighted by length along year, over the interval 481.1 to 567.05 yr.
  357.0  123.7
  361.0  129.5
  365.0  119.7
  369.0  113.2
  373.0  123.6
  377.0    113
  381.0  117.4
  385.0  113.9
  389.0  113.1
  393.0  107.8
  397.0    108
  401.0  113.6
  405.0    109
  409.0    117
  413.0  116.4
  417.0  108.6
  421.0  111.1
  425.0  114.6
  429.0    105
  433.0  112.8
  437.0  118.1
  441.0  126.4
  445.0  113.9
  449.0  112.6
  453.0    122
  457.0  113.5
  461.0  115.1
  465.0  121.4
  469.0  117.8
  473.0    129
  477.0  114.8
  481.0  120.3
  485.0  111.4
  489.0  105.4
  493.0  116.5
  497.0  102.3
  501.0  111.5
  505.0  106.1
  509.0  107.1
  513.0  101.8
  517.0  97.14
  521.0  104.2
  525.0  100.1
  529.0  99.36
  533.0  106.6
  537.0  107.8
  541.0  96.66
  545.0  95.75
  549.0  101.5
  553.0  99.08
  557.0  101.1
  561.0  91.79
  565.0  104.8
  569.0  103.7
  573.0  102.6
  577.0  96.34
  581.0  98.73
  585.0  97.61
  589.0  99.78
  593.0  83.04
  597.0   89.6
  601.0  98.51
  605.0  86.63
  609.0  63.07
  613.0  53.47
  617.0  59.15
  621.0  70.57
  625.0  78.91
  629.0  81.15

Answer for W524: 104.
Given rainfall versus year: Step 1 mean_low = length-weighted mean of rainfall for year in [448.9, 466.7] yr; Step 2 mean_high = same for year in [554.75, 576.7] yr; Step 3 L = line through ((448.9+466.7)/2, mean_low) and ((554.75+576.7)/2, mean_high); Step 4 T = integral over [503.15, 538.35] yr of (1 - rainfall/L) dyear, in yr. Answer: 1.4 yr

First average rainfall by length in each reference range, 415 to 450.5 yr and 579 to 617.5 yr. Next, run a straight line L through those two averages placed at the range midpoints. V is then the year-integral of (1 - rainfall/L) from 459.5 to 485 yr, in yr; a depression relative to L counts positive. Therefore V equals -3.0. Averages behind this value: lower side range 114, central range 119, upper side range 83.9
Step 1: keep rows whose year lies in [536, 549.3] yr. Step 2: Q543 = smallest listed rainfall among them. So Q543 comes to 95.75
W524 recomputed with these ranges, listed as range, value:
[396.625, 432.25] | 112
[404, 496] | 115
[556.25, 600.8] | 97.1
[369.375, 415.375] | 114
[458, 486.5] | 118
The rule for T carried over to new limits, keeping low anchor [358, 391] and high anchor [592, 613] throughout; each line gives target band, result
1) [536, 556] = -2.08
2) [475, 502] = -3.26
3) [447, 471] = -2.90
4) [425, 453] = -1.99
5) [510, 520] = -0.55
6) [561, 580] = -3.11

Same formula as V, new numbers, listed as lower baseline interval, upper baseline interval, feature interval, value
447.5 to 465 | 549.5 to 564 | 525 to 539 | -0.16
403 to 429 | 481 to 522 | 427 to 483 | -3.83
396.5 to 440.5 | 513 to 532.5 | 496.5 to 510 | -0.54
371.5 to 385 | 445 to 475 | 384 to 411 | 1.33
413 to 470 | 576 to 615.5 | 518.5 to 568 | -2.48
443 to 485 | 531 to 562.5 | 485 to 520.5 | 1.08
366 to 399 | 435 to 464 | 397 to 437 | 1.26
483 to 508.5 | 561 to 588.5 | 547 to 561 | 0.40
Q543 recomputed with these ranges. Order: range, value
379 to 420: 107.8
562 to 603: 83.04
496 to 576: 91.79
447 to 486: 111.4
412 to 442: 105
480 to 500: 102.3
